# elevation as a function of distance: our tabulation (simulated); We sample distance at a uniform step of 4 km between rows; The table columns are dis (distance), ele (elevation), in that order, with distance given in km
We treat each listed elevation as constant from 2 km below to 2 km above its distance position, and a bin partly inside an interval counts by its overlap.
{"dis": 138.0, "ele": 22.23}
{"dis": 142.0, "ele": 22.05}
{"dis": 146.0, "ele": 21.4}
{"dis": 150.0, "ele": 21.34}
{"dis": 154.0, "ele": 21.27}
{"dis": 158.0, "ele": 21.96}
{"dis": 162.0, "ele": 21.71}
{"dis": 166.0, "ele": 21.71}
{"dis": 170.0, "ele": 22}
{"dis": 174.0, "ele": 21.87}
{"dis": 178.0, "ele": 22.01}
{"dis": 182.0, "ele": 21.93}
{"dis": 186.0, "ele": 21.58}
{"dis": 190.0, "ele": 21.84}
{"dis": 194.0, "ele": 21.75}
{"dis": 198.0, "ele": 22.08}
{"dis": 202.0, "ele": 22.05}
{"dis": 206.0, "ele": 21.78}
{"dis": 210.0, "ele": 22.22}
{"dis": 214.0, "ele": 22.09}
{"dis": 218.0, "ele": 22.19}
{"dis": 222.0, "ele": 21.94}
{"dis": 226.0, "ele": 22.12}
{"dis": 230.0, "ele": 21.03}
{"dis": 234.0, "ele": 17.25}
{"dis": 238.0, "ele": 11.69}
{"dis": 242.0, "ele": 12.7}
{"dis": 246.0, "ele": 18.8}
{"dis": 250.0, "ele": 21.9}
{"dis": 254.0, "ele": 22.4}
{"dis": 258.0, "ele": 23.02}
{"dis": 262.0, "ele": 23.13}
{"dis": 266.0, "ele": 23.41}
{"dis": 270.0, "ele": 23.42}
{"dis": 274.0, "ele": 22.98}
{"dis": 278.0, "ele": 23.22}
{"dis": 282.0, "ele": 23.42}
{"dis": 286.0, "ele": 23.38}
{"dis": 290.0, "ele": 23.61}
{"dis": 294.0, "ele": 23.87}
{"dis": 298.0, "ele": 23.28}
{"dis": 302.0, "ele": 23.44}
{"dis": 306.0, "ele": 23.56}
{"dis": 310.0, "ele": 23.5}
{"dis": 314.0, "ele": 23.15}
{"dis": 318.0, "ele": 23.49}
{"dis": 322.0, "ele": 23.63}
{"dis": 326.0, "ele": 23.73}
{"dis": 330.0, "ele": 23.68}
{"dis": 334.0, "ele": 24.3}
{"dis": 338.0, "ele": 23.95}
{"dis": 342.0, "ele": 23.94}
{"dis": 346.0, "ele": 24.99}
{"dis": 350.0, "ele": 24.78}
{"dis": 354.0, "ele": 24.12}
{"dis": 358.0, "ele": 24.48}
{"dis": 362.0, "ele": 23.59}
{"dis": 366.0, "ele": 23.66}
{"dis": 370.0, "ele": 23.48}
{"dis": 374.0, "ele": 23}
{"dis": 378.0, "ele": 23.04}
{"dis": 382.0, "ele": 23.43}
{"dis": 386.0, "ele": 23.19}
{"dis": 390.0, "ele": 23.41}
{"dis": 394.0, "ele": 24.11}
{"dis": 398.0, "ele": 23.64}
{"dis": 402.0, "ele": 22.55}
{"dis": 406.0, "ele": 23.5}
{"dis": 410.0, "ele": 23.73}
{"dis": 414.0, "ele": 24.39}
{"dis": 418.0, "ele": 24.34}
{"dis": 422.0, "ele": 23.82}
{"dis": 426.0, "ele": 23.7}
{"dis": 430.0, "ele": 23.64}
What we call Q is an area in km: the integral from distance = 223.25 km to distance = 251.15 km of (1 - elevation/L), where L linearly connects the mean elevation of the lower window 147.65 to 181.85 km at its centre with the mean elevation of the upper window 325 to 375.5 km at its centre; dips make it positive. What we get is 5.80 km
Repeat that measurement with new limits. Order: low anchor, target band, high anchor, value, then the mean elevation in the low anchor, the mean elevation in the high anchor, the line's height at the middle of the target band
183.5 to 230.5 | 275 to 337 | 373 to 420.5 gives -2.1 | 21.9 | 23.5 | 22.8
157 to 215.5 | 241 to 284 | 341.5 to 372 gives 1.9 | 21.9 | 24.1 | 22.9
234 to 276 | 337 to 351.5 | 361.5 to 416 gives -1.3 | 20.2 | 23.5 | 22.4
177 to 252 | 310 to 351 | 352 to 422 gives -2.4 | 20.5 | 23.6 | 22.6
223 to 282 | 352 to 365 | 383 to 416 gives -0.7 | 20.6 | 23.6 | 22.7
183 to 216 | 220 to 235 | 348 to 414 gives 0.9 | 21.9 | 23.6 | 22.2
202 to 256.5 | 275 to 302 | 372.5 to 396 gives -2.8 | 20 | 23.4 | 21.3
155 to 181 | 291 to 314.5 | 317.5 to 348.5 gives 0.1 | 21.9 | 24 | 23.6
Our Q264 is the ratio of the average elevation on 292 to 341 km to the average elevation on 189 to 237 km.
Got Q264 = 1.1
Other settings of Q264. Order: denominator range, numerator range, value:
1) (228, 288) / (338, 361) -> 1.17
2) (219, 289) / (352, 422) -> 1.13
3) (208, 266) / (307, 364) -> 1.18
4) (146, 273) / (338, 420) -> 1.12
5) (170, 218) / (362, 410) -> 1.07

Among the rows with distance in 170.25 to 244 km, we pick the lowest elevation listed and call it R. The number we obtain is 11.69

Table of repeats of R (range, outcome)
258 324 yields 22.98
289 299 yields 23.28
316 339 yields 23.49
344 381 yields 23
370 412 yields 22.55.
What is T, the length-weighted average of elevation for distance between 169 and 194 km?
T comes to 21.9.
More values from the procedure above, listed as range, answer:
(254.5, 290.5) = 23.2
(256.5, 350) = 23.6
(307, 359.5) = 24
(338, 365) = 24.3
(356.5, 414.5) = 23.5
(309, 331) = 23.5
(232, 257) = 17.7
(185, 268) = 20.8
